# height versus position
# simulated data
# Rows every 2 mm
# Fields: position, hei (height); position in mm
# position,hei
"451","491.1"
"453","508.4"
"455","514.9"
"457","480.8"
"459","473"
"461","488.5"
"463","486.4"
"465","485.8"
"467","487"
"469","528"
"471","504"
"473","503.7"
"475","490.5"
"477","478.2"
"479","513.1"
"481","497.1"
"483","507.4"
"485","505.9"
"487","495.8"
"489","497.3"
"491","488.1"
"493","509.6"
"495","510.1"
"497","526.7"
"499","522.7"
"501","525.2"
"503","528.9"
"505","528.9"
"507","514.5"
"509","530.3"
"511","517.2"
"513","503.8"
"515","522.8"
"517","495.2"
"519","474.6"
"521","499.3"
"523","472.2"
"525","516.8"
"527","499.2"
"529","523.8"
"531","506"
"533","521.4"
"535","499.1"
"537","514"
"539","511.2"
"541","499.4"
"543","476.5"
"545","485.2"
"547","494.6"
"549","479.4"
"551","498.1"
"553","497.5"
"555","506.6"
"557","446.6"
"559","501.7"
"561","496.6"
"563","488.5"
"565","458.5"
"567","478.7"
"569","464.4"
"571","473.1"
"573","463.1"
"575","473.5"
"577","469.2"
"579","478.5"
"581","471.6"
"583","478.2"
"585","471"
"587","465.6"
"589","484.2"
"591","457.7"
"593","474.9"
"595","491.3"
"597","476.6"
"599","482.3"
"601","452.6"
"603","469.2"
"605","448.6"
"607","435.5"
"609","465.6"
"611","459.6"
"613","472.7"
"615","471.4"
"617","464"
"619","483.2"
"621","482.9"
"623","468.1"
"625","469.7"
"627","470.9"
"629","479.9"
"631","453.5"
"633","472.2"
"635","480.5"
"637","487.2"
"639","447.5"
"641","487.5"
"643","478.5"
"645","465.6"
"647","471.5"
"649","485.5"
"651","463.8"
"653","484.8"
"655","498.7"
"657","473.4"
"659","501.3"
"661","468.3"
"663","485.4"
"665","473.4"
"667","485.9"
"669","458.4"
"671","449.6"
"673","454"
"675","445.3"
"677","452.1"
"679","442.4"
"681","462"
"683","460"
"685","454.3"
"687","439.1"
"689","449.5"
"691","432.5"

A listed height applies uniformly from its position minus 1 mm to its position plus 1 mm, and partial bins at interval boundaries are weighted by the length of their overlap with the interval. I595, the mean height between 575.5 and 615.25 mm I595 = 469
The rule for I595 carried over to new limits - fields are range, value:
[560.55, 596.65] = 474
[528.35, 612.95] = 480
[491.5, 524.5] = 511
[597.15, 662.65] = 472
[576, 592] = 472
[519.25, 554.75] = 499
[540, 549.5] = 487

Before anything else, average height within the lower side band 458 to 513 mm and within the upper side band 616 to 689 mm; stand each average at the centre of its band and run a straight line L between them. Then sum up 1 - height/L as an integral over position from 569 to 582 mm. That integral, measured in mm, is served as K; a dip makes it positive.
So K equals 0.4 mm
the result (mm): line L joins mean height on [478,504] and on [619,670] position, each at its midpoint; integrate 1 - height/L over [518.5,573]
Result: 0.7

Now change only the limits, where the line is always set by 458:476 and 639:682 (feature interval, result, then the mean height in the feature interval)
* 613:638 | 0.1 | 474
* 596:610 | 0.5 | 461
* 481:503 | -0.8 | 509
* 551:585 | 0.2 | 478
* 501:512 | -0.8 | 524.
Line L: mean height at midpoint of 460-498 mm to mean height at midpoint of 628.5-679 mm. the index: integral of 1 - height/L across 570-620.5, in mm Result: 1.2 mm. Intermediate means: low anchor 500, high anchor 471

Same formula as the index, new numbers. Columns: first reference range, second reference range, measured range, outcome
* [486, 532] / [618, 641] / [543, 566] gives 0.43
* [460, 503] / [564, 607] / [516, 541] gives -0.75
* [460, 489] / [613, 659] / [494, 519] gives -1.20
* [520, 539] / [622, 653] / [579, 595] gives 0.48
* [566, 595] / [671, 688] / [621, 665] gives -1.64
